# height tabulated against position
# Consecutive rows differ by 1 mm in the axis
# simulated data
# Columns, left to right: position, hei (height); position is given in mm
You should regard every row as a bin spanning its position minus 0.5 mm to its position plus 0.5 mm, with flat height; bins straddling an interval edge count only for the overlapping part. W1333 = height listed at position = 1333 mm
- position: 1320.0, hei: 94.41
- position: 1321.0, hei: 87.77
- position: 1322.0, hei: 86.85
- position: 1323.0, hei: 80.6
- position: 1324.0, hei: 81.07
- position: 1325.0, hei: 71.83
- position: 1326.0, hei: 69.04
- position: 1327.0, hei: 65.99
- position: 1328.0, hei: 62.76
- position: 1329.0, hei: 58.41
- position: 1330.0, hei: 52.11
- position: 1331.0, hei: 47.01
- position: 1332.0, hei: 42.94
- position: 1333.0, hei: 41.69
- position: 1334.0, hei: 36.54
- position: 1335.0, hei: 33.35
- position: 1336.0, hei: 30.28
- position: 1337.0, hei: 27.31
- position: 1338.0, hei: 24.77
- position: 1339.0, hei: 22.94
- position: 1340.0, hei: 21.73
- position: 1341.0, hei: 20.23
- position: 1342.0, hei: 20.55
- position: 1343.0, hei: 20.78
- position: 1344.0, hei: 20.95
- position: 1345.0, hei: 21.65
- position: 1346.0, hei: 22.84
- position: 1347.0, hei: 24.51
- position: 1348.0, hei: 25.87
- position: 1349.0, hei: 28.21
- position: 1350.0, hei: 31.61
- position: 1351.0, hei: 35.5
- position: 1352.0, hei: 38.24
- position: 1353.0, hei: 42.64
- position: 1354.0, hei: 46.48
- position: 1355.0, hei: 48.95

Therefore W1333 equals 41.69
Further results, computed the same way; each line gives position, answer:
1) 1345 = 21.65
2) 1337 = 27.31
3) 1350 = 31.61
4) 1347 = 24.51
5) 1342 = 20.55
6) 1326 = 69.04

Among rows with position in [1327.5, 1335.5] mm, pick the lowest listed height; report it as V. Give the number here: 33.35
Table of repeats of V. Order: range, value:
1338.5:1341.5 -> 20.23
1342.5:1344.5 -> 20.78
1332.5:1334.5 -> 36.54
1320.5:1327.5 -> 65.99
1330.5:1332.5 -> 42.94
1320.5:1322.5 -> 86.85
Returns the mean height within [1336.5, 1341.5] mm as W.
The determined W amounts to 23.4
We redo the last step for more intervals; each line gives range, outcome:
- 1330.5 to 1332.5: 45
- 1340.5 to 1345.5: 20.8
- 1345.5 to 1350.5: 26.6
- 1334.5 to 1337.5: 30.3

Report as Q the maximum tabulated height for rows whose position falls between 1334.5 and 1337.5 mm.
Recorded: 33.35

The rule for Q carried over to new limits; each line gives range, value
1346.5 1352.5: 38.24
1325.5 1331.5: 69.04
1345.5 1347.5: 24.51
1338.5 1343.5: 22.94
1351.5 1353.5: 42.64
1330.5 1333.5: 47.01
